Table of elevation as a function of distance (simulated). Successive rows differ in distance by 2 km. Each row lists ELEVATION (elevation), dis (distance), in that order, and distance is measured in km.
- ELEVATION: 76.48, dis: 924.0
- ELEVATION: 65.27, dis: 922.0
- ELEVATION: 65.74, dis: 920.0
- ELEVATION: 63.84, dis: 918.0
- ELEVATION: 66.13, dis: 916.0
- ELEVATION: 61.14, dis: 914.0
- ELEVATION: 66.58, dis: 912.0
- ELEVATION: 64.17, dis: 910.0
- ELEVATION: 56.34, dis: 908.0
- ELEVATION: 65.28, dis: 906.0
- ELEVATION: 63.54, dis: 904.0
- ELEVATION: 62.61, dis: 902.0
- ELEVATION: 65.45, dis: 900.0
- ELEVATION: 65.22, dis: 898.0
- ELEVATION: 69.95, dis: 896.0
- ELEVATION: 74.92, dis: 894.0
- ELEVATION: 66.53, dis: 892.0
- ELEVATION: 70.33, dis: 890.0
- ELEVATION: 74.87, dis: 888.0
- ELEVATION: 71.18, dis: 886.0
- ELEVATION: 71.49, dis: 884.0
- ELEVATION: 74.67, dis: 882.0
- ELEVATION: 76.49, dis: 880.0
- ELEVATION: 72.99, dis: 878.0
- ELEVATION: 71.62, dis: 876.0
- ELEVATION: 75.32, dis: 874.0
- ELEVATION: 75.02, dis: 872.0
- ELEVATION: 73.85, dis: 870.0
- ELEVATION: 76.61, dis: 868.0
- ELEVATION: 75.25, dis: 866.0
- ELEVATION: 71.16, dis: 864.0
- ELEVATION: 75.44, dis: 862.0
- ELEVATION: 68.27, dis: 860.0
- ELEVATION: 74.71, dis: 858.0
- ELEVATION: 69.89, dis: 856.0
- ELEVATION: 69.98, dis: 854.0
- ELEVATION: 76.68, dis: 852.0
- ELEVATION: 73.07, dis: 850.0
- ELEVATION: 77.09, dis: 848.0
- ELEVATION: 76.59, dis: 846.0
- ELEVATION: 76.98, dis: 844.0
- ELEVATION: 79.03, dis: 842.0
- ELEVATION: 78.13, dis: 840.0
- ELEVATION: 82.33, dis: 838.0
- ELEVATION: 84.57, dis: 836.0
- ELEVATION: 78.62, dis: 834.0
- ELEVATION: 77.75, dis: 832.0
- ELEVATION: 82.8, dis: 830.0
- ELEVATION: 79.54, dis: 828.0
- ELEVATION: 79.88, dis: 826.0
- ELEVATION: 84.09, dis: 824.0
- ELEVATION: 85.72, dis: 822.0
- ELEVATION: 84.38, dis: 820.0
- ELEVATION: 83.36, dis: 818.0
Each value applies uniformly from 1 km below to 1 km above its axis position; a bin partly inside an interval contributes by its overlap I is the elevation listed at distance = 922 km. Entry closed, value 65.27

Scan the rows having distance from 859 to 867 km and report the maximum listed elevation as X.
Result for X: 75.44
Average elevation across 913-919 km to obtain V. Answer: 63.7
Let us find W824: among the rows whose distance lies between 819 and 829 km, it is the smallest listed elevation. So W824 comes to 79.54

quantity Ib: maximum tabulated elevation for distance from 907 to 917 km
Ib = 66.58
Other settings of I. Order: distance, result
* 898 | 65.22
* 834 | 78.62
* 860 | 68.27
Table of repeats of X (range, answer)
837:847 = 82.33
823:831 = 84.09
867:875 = 76.61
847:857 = 77.09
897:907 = 65.45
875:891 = 76.49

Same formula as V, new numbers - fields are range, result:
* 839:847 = 77.7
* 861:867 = 74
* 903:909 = 61.7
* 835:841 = 81.7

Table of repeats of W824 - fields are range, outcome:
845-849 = 76.59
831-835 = 77.75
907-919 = 56.34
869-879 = 71.62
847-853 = 73.07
